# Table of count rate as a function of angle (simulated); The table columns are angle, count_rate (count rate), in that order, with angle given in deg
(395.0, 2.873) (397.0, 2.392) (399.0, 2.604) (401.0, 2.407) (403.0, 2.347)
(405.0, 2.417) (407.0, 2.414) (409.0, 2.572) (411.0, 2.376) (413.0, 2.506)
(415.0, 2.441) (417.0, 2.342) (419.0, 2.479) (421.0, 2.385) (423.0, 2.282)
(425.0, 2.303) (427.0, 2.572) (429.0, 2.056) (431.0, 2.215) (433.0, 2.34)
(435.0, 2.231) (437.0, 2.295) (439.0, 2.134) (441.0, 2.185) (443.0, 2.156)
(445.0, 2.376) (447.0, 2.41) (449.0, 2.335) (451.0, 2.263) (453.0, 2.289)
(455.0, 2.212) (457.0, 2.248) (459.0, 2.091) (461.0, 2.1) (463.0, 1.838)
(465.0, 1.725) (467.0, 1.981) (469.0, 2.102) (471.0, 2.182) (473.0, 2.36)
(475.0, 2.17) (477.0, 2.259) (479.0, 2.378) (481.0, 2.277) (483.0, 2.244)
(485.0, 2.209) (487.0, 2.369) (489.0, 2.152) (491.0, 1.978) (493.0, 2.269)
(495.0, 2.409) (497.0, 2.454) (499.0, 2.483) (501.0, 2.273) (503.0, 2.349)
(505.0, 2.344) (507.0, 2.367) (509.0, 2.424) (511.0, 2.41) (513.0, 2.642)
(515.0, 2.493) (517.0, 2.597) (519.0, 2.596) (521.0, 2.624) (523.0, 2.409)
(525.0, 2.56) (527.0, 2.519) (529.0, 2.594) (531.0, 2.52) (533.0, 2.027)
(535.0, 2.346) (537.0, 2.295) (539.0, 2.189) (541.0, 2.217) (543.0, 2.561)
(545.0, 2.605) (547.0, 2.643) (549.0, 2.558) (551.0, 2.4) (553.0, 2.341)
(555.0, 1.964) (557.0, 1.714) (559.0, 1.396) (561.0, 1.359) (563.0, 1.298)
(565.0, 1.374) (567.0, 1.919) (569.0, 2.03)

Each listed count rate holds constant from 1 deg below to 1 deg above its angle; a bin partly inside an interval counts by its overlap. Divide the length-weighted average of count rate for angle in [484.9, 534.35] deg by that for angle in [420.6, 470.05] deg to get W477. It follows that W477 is 1.1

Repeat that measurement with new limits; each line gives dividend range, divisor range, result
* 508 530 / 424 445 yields 1.12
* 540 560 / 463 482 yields 1.05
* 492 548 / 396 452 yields 1.04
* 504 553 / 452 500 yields 1.12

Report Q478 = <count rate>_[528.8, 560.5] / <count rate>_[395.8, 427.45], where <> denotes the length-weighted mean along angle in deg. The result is 0.93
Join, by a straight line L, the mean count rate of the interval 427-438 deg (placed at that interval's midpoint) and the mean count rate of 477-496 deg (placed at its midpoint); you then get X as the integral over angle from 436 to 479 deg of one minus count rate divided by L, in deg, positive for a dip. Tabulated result 1.43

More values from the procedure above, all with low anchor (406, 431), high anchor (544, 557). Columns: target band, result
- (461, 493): 3.0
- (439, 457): 0.9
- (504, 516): -0.4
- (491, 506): 0.2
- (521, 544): -0.3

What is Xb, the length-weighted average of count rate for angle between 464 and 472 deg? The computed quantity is 2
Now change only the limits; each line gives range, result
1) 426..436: 2.28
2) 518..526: 2.55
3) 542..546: 2.58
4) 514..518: 2.54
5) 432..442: 2.24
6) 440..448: 2.28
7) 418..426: 2.36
